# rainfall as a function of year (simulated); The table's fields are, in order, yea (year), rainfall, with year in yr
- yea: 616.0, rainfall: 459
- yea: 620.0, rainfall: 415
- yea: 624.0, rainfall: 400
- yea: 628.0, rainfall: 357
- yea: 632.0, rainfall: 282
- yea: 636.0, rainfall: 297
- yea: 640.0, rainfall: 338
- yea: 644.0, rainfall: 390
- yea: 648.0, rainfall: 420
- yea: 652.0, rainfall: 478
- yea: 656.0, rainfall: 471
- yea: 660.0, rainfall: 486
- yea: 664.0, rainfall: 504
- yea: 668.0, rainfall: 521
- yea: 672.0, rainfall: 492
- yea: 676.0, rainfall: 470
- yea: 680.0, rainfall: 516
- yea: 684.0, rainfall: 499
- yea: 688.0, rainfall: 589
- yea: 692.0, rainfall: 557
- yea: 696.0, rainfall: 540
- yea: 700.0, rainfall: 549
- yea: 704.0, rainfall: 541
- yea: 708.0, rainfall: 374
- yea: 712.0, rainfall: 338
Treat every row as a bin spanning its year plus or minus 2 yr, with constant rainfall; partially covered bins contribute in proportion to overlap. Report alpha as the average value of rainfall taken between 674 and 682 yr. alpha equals 493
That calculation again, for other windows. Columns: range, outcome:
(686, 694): 573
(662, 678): 497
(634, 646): 342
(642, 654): 429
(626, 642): 318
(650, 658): 474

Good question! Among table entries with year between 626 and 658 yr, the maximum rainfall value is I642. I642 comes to 478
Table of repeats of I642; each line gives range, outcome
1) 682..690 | 589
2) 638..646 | 390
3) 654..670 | 521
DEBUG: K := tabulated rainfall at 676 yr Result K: 470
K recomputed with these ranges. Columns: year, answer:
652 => 478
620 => 415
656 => 471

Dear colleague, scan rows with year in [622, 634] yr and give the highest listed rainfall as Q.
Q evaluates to 400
